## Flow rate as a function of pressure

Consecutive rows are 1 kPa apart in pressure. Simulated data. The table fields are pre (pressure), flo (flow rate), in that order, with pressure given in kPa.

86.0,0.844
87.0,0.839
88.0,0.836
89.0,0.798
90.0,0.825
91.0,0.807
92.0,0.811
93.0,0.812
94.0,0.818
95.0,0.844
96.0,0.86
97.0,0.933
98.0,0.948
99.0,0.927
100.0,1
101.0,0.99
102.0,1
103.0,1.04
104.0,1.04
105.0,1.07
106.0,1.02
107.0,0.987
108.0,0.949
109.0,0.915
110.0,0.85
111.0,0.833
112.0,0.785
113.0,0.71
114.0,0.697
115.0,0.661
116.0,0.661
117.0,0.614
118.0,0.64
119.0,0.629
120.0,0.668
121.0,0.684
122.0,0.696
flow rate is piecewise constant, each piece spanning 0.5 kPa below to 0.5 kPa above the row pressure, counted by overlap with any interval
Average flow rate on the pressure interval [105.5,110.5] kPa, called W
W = 0.944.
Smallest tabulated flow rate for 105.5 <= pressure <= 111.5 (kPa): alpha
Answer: 0.833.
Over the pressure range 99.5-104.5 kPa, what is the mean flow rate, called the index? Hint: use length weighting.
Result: 1.01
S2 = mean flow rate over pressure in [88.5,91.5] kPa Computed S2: 0.81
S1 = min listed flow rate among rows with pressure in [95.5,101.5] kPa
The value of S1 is 0.86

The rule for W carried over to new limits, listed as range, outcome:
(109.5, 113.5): 0.794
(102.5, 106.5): 1.04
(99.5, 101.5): 0.995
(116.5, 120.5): 0.638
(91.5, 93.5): 0.812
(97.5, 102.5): 0.973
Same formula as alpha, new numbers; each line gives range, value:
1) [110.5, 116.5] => 0.661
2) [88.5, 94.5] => 0.798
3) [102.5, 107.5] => 0.987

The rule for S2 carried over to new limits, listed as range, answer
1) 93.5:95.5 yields 0.831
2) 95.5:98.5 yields 0.914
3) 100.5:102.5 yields 0.995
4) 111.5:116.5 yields 0.703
